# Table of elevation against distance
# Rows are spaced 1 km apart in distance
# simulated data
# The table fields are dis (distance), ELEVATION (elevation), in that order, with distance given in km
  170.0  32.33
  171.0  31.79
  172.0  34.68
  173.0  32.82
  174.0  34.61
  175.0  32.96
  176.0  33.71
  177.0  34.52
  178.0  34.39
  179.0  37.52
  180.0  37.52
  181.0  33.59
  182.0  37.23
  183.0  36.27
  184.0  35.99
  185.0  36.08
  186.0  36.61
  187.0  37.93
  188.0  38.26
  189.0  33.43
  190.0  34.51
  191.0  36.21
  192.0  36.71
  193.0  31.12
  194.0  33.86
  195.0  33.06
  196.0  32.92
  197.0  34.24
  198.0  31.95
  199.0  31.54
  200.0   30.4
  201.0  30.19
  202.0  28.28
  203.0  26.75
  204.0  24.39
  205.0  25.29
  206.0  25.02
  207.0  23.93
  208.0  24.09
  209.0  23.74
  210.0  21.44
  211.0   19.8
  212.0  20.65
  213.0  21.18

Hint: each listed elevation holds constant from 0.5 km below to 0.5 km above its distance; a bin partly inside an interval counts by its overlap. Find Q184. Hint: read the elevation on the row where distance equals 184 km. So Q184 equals 35.99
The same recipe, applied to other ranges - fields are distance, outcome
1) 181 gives 33.59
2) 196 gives 32.92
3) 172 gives 34.68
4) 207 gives 23.93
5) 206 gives 25.02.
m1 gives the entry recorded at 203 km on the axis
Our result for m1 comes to 26.75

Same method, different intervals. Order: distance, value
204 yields 24.39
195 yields 33.06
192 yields 36.71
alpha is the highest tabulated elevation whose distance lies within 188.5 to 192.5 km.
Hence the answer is 36.71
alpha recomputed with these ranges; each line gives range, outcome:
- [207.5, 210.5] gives 24.09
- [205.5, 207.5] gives 25.02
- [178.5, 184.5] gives 37.52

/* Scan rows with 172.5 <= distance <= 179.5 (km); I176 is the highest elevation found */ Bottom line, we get 37.52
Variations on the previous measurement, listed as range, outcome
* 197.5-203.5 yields 31.95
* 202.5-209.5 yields 26.75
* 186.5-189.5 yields 38.26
